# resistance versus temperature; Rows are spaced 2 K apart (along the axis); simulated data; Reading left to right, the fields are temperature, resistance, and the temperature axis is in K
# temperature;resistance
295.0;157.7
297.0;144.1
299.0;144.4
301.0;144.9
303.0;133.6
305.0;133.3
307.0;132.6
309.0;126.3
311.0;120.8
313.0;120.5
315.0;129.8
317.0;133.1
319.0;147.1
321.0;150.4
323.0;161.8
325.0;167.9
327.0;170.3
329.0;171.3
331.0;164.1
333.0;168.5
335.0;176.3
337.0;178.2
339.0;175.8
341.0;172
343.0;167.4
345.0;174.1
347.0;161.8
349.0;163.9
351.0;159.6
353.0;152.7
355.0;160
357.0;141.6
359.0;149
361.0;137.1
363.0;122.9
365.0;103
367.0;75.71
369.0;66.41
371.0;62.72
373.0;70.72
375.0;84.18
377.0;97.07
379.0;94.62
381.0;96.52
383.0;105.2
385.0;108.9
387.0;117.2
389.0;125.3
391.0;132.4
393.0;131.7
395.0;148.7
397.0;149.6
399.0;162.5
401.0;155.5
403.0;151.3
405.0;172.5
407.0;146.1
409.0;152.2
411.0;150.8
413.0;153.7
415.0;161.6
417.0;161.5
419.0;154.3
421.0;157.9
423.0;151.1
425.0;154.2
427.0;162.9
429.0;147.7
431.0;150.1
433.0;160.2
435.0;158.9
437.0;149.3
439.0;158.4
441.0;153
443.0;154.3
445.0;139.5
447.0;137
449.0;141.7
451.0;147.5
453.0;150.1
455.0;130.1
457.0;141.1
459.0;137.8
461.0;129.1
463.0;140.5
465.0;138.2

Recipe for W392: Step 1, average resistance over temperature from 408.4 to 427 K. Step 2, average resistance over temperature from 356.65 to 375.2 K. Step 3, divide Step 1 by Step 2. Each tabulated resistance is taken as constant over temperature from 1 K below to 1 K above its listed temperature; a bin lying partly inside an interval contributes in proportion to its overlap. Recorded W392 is 1.5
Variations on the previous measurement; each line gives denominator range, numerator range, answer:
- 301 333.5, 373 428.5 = 0.95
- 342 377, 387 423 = 1.19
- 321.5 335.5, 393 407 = 0.92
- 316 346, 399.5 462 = 0.91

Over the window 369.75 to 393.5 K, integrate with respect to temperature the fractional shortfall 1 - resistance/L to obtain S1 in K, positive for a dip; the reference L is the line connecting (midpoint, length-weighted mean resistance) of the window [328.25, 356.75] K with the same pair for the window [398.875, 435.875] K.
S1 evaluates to 8.8 K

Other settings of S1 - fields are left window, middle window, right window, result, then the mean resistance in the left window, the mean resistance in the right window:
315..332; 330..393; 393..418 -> 9.9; 157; 155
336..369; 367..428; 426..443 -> 8.6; 147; 155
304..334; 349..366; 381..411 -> 0.1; 147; 139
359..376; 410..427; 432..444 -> -2.2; 93.8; 156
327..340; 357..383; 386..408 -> 9.6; 172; 145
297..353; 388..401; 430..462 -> 0.6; 154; 146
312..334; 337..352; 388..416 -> -1.6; 153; 150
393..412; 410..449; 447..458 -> -1.7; 153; 142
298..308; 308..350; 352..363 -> -4.6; 138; 146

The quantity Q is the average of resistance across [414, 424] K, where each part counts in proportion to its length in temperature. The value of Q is 157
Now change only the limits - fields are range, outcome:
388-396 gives 135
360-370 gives 101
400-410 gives 156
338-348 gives 170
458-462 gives 133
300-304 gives 139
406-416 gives 153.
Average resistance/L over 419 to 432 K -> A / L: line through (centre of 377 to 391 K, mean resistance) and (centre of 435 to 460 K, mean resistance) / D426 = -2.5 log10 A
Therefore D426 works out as -0.16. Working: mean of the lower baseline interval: 109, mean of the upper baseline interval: 146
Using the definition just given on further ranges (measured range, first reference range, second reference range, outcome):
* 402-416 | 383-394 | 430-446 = -0.16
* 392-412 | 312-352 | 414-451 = 0.02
